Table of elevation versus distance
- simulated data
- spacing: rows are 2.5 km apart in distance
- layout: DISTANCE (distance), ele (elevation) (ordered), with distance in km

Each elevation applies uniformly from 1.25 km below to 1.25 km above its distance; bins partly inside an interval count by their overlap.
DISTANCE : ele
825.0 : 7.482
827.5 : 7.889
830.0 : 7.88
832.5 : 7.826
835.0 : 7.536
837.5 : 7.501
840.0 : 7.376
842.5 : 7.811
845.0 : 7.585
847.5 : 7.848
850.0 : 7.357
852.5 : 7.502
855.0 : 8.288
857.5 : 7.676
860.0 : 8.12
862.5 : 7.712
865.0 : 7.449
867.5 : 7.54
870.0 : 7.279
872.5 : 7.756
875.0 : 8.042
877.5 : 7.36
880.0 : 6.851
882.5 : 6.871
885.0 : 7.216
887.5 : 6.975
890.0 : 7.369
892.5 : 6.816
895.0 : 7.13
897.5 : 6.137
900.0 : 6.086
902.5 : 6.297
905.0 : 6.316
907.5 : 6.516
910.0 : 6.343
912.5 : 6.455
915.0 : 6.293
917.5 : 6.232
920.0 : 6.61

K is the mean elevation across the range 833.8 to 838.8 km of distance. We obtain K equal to 7.52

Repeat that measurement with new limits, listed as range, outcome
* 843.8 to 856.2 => 7.71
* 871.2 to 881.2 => 7.5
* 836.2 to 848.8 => 7.62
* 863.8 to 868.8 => 7.49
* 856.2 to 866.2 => 7.74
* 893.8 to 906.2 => 6.39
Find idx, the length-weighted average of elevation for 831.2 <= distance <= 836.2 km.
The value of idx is 7.68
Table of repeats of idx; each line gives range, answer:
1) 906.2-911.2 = 6.43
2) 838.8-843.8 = 7.6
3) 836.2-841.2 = 7.44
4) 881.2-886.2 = 7.04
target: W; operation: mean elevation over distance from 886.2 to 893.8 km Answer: 7.05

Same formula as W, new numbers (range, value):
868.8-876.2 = 7.69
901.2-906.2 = 6.3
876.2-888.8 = 7.06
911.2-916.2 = 6.37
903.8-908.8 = 6.42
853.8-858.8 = 7.98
